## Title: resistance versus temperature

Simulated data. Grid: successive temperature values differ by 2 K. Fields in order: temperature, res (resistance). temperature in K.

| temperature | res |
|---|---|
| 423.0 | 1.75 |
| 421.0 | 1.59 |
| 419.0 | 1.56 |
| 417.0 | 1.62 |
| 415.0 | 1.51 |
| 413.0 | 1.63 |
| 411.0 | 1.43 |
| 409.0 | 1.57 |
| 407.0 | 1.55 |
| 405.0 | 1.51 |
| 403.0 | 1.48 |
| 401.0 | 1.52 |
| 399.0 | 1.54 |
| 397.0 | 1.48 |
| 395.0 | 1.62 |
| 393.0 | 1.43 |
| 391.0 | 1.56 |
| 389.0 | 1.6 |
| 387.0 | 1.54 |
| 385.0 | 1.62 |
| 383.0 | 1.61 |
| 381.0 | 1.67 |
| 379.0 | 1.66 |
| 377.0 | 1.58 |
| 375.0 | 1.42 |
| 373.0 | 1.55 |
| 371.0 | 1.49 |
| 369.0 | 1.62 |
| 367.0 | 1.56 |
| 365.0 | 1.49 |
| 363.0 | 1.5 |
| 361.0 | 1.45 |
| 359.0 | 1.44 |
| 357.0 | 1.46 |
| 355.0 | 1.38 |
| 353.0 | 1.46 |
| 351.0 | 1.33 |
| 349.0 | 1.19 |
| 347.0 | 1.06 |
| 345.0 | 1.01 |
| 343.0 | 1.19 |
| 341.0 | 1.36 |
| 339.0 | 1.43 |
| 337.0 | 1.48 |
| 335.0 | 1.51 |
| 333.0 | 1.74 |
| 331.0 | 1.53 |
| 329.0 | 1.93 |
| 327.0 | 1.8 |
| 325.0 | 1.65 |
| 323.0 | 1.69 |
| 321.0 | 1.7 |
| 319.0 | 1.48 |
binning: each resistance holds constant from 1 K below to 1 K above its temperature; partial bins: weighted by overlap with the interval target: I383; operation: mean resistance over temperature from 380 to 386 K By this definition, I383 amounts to 1.63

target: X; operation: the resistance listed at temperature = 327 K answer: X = 1.8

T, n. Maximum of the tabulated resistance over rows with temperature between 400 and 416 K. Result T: 1.63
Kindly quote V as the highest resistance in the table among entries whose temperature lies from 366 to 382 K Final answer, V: 1.67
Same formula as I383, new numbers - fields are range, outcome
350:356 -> 1.39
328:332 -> 1.73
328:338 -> 1.64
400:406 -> 1.5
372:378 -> 1.52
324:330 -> 1.79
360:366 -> 1.48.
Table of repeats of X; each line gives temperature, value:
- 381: 1.67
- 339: 1.43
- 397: 1.48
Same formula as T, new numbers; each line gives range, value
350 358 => 1.46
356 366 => 1.5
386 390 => 1.6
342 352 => 1.33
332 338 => 1.74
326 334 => 1.93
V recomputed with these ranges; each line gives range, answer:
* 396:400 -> 1.54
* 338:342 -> 1.43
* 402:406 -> 1.51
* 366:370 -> 1.62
